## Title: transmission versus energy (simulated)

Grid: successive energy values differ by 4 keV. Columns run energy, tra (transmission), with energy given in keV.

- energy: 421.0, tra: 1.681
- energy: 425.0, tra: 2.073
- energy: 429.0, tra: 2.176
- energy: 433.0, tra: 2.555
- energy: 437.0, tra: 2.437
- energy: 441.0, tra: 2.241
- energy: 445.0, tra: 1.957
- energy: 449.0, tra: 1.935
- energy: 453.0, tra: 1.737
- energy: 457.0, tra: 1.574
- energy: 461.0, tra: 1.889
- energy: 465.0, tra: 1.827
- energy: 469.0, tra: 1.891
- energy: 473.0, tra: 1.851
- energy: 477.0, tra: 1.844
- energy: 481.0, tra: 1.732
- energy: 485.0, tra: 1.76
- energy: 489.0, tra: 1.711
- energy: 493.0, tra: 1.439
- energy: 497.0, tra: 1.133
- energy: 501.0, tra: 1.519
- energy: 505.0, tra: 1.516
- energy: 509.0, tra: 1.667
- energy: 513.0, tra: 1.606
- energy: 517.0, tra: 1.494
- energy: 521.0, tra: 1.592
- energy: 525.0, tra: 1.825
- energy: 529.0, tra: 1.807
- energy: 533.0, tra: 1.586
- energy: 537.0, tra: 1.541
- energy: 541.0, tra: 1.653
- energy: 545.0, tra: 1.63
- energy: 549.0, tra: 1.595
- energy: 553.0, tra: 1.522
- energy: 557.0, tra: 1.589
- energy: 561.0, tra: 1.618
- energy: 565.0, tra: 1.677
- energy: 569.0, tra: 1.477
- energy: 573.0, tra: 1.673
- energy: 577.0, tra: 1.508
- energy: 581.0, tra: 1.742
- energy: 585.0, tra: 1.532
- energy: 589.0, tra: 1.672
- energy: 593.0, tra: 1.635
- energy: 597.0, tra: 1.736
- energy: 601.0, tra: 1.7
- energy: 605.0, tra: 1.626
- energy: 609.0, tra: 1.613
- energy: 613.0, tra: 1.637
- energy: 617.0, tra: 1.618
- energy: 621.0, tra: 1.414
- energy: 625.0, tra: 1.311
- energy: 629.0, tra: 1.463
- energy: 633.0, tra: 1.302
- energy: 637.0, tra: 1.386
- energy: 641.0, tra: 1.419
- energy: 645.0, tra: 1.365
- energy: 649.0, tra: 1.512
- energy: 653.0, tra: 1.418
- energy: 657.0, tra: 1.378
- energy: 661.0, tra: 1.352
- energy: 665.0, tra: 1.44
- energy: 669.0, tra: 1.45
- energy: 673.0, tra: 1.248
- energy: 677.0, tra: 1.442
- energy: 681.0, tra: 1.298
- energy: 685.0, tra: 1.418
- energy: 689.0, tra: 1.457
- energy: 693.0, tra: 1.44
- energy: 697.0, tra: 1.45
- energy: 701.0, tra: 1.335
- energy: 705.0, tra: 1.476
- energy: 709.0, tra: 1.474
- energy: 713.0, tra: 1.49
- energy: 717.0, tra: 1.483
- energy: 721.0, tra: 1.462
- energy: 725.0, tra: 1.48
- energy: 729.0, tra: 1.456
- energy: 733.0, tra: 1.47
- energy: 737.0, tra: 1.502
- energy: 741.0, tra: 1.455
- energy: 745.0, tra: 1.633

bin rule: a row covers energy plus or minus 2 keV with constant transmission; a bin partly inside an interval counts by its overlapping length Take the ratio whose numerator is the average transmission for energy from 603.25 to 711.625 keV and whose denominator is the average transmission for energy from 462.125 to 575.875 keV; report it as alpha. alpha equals 0.88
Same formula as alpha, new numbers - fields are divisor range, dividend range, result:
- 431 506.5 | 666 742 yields 0.79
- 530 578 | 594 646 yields 0.95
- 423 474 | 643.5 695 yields 0.70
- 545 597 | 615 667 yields 0.88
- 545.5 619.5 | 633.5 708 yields 0.87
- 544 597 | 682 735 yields 0.90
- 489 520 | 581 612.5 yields 1.10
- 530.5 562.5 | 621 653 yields 0.88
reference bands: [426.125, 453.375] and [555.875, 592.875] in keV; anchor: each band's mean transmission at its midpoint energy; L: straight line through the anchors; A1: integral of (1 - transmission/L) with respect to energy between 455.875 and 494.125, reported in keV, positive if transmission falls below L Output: 4.9 keV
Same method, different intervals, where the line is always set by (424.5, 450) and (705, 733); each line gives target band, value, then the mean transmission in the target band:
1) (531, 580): 8.0 keV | 1.59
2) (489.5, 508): 5.5 keV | 1.44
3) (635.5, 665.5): 4.5 keV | 1.41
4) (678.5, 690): 1.3 keV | 1.39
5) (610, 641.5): 4.9 keV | 1.45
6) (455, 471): 2.6 keV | 1.8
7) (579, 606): 2.1 keV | 1.66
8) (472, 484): 1.7 keV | 1.8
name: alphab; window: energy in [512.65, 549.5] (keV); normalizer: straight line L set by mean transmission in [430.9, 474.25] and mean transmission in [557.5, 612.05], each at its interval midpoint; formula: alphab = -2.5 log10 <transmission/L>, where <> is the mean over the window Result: 0.09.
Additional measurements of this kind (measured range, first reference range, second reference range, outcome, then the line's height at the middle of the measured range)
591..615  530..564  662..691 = -0.10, 1.51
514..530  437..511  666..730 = 0.01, 1.68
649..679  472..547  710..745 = 0.09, 1.52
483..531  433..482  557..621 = 0.15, 1.82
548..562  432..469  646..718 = 0.10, 1.74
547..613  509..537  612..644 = -0.06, 1.53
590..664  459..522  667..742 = 0.02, 1.52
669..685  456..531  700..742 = 0.11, 1.5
